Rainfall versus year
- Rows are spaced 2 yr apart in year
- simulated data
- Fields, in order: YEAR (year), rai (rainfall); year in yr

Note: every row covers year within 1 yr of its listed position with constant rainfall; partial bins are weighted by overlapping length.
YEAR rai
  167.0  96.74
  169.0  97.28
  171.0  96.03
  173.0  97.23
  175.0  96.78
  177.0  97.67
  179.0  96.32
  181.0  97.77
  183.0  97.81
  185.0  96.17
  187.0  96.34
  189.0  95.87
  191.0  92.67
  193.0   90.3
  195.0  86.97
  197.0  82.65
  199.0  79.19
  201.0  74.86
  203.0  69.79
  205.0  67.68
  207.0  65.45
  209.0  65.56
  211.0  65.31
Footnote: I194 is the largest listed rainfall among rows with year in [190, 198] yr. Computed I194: 92.67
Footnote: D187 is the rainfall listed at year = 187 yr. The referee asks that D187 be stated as 96.34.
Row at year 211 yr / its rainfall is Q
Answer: 65.31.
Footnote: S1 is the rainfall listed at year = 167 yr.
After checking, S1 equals 96.74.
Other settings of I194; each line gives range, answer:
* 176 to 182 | 97.77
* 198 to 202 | 79.19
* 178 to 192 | 97.81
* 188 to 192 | 95.87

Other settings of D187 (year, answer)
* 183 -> 97.81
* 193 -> 90.3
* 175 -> 96.78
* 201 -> 74.86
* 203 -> 69.79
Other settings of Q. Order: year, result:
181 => 97.77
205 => 67.68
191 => 92.67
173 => 97.23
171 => 96.03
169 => 97.28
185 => 96.17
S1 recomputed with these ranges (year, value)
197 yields 82.65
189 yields 95.87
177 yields 97.67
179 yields 96.32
